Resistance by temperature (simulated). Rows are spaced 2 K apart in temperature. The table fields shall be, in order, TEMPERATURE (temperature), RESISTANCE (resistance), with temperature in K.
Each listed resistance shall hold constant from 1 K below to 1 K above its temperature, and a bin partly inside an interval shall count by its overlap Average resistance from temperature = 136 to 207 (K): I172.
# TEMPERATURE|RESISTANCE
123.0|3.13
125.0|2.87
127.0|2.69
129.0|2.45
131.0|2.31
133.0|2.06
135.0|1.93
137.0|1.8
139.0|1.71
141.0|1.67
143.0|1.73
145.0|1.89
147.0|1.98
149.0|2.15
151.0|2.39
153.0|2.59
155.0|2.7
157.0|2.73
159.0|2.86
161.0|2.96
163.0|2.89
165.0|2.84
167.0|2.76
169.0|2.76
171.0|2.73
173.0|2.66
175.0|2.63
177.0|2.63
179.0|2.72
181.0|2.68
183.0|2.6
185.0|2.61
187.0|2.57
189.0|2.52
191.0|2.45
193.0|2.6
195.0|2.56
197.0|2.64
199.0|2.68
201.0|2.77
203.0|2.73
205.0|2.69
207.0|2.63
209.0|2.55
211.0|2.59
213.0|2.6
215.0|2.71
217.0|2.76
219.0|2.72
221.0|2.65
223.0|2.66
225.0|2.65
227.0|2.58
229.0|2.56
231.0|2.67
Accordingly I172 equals 2.51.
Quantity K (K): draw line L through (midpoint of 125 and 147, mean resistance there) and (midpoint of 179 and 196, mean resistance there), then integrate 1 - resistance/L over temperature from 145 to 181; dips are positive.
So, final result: -4.5 K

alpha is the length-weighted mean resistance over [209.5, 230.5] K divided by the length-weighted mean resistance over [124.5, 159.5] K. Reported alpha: 1.19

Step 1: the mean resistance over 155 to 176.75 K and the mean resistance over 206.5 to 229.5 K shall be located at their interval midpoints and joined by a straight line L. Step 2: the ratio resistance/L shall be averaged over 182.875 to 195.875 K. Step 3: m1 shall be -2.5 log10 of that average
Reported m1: 0.06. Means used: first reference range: 2.77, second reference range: 2.64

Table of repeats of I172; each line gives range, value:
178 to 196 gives 2.59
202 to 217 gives 2.65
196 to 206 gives 2.7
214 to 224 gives 2.7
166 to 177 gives 2.7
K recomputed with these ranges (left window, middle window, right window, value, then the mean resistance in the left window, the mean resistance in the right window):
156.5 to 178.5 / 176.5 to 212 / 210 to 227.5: 1.15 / 2.77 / 2.66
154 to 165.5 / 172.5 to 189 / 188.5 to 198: 0.17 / 2.83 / 2.56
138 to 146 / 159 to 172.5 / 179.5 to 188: -3.49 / 1.75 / 2.62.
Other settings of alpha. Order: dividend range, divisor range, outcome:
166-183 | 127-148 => 1.35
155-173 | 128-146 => 1.44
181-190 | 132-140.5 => 1.39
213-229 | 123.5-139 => 1.16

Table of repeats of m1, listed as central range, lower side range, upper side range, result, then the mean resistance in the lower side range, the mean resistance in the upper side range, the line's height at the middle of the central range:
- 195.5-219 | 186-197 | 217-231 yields -0.03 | 2.55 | 2.65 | 2.6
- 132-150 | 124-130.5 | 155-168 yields 0.40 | 2.64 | 2.83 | 2.72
